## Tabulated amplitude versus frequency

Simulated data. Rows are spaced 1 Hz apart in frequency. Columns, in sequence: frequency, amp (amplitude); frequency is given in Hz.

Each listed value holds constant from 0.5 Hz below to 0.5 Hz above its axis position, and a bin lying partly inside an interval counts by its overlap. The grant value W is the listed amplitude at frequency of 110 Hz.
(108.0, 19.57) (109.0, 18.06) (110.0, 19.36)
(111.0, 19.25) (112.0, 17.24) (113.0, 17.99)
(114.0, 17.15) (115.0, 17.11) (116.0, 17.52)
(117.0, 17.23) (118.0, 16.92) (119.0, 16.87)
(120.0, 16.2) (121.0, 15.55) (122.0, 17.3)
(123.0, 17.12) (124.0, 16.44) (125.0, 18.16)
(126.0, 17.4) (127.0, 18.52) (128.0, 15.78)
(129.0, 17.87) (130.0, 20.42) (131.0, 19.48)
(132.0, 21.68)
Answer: 19.36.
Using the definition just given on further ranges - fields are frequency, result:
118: 16.92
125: 18.16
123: 17.12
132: 21.68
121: 15.55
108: 19.57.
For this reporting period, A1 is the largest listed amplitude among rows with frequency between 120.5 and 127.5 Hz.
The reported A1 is 18.52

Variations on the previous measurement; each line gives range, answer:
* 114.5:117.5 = 17.52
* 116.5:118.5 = 17.23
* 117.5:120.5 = 16.92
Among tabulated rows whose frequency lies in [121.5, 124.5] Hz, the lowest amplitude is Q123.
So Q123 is 16.44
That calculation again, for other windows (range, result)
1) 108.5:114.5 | 17.15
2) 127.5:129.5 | 15.78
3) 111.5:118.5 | 16.92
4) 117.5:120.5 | 16.2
